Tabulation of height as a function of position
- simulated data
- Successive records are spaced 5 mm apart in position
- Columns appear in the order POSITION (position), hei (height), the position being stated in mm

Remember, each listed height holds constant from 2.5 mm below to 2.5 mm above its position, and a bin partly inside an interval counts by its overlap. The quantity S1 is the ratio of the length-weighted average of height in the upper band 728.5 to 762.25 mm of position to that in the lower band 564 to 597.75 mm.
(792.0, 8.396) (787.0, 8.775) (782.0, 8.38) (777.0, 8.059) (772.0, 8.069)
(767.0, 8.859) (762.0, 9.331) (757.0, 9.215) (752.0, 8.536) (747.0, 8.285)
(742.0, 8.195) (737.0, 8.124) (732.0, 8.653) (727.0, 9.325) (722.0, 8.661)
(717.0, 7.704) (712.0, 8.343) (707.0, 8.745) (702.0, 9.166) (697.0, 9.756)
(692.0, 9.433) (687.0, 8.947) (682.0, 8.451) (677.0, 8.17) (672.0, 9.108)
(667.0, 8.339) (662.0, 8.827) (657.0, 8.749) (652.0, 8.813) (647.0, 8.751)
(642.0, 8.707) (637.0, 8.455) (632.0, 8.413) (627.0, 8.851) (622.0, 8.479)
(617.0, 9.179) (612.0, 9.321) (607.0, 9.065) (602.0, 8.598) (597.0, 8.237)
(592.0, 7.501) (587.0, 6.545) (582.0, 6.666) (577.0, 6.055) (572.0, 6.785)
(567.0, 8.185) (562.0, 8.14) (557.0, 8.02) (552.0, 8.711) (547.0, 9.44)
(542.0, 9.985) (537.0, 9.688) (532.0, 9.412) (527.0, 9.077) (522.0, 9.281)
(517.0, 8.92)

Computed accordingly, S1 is 1.21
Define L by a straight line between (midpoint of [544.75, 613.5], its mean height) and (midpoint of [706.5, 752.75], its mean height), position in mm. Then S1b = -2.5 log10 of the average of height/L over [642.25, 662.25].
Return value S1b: -0.08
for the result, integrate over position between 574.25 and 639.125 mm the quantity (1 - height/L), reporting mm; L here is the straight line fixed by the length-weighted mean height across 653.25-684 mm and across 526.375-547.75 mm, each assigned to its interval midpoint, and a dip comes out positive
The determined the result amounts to 6.82 mm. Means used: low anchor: 9.57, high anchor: 8.62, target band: 8.1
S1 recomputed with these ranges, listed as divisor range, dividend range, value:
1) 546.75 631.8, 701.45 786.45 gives 1.06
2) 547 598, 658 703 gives 1.18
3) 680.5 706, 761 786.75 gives 0.93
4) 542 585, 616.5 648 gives 1.10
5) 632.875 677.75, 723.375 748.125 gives 0.98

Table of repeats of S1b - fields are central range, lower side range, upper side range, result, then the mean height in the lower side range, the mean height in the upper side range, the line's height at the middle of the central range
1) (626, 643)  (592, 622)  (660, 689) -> 0.01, 8.73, 8.63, 8.69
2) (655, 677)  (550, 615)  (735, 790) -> -0.07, 7.84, 8.53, 8.16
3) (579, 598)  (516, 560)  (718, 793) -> 0.26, 9.17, 8.58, 9.03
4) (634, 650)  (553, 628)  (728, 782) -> -0.06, 7.97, 8.55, 8.15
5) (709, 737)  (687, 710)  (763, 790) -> 0.06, 9.22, 8.48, 8.99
